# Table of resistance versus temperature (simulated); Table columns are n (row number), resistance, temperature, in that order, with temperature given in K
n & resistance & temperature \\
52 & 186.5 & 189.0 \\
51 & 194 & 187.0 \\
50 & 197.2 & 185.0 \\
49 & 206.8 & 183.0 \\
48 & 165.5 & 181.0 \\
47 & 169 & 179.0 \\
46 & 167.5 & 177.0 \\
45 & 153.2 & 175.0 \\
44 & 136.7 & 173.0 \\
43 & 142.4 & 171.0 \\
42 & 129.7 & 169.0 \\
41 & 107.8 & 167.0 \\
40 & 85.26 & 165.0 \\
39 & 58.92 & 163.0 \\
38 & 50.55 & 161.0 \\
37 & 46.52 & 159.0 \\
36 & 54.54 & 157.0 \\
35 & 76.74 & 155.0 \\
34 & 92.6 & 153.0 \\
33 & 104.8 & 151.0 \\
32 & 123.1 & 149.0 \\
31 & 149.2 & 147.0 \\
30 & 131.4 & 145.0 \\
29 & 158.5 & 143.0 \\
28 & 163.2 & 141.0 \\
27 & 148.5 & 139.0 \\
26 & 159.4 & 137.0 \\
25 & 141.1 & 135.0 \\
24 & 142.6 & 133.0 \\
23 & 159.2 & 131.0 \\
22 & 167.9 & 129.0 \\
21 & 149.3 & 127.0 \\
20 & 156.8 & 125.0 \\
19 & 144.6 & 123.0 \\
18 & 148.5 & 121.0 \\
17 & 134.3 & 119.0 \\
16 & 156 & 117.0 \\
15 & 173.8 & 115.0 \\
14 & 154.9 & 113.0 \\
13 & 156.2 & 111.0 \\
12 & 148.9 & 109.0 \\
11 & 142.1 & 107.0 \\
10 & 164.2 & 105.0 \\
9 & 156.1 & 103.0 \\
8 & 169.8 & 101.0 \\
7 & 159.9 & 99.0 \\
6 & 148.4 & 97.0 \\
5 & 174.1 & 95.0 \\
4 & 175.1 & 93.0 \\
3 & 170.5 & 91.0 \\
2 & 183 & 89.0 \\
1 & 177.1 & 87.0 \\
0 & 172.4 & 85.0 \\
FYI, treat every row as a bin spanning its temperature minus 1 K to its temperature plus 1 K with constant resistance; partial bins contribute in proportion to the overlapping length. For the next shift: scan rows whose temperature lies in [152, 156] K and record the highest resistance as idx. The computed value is 92.6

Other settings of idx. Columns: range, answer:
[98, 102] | 169.8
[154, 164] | 76.74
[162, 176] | 153.2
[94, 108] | 174.1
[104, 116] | 173.8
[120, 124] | 148.5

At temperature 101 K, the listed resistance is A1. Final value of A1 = 169.8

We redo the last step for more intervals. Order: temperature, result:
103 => 156.1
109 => 148.9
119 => 134.3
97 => 148.4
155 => 76.74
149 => 123.1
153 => 92.6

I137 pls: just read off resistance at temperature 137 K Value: 159.4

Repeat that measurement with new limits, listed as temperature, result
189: 186.5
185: 197.2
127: 149.3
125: 156.8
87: 177.1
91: 170.5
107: 142.1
